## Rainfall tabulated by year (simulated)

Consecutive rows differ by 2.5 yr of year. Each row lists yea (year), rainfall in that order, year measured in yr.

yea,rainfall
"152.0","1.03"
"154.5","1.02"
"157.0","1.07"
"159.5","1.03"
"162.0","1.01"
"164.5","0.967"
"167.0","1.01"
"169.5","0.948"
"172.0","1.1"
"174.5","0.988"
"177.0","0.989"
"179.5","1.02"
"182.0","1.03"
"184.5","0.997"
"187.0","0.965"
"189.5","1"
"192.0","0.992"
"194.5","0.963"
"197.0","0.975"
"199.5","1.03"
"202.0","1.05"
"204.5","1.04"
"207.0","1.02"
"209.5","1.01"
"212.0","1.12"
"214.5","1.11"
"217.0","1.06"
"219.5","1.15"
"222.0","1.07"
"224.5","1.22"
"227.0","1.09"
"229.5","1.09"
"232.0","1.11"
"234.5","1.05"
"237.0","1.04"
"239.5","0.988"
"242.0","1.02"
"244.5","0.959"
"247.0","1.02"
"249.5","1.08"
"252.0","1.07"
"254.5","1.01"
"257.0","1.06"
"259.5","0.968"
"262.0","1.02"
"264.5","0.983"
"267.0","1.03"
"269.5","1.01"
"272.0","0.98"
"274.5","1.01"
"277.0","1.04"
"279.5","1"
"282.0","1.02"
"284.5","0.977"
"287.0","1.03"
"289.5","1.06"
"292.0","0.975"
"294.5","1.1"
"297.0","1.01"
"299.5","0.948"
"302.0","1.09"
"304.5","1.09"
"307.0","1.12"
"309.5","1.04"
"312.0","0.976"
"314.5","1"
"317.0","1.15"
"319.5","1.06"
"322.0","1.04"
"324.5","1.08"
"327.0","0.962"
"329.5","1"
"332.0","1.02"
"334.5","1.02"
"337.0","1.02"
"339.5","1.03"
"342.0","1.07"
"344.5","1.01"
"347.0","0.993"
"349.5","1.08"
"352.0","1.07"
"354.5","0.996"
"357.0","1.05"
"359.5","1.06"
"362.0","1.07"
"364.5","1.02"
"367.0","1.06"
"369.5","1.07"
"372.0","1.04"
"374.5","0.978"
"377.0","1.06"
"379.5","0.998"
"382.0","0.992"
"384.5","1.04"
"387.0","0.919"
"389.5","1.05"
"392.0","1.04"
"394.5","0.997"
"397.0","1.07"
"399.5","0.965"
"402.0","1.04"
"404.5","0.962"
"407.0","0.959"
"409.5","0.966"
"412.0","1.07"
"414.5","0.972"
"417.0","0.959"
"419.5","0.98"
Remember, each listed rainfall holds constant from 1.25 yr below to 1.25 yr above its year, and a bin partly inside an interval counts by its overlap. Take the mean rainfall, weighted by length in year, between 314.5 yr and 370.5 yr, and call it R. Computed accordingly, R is 1.04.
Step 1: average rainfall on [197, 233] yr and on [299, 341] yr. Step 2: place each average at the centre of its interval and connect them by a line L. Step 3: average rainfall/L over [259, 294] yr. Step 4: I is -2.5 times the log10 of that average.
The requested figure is 0.05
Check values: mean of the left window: 1.08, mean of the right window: 1.04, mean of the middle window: 1.01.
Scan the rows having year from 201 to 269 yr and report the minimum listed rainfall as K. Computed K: 0.959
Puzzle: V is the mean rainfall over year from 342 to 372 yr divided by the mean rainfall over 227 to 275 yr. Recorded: 1.0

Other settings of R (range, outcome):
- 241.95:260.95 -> 1.02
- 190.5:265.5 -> 1.05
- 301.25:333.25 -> 1.05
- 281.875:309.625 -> 1.04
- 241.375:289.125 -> 1.02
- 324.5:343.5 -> 1.02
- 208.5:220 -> 1.09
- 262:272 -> 1.01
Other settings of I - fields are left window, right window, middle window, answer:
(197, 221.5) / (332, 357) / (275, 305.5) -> 0.02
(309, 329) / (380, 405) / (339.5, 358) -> -0.01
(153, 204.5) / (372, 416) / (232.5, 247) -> -0.01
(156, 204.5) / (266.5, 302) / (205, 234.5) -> -0.08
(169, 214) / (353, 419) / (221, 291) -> -0.02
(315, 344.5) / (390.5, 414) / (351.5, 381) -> -0.02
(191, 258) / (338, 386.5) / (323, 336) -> 0.02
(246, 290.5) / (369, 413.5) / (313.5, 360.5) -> -0.02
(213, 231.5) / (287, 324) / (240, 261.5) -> 0.07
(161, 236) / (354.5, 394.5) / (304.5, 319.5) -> -0.03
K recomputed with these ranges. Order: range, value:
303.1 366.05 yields 0.962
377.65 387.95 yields 0.919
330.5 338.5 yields 1.02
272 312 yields 0.948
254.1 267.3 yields 0.968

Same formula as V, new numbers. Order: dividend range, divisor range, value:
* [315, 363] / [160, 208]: 1.03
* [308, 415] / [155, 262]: 0.99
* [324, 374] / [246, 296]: 1.01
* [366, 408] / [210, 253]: 0.95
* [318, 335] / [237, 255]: 1.01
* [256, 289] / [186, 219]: 0.98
